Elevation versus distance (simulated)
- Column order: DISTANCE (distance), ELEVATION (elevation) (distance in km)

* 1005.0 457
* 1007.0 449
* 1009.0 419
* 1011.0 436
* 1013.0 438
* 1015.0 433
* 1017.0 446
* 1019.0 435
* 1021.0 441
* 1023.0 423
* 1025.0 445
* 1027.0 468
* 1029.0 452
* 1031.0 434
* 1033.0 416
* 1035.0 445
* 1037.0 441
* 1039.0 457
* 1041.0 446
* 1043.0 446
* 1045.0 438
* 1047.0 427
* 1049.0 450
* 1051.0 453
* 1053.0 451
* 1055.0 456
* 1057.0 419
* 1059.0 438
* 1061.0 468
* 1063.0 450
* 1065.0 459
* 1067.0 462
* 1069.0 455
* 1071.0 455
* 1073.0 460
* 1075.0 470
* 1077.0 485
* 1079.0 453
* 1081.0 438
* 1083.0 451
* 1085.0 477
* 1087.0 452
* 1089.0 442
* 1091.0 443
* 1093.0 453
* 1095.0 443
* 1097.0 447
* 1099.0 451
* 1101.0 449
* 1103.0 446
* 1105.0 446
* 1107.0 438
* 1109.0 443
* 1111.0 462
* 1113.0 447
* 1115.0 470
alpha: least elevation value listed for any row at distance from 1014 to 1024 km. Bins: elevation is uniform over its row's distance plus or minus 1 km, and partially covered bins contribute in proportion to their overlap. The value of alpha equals 423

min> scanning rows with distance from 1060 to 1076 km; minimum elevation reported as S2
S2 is 450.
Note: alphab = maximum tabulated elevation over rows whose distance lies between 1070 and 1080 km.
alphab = 485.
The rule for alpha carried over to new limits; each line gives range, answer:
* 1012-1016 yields 433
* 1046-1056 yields 427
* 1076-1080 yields 453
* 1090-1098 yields 443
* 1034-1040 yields 441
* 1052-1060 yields 419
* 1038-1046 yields 438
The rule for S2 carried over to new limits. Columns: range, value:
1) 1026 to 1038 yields 416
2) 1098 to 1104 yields 446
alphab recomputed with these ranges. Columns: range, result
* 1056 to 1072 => 468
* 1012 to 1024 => 446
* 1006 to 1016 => 449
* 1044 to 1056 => 456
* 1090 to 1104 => 453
